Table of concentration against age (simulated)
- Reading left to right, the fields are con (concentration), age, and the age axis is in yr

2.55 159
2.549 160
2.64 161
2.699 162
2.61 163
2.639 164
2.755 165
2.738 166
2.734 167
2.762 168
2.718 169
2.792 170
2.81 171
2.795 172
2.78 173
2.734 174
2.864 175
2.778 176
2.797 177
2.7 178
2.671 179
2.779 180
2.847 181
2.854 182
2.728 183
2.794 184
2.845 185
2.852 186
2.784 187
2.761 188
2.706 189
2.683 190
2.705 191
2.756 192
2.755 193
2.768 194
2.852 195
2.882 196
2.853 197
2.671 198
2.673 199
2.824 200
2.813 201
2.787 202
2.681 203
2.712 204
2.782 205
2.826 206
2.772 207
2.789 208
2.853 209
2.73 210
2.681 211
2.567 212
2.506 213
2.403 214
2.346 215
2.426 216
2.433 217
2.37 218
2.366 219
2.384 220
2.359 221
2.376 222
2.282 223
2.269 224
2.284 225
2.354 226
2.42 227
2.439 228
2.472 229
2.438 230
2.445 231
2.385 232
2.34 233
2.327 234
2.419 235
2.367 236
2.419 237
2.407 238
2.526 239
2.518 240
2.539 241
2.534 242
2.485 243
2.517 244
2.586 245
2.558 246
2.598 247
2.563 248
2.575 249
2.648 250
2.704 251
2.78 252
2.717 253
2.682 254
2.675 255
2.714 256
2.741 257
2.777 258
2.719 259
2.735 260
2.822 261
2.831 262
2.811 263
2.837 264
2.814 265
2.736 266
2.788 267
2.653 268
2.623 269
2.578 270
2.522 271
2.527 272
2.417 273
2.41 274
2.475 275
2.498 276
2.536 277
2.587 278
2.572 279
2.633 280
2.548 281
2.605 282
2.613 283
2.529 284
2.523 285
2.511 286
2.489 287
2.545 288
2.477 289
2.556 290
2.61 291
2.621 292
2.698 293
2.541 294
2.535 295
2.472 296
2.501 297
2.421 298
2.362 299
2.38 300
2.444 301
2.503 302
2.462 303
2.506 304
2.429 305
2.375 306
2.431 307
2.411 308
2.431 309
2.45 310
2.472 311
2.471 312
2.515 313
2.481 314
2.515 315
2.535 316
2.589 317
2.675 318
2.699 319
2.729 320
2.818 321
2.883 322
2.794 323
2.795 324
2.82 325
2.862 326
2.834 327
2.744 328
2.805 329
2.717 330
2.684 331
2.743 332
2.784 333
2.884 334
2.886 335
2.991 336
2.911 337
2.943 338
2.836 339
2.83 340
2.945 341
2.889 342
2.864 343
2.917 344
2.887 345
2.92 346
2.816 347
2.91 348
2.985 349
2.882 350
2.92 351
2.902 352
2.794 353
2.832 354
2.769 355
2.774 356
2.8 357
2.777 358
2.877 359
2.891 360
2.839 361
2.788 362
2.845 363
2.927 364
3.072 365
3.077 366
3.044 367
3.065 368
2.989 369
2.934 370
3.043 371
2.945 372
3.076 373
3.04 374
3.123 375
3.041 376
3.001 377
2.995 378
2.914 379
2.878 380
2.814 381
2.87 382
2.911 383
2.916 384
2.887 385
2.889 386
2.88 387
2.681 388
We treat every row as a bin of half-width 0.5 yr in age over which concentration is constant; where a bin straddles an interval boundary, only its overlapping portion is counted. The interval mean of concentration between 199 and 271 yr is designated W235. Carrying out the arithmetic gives 2.58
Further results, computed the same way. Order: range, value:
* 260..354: 2.66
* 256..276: 2.67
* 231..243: 2.44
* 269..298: 2.54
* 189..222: 2.65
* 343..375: 2.92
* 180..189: 2.8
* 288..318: 2.49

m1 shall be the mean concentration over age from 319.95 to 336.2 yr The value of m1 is 2.81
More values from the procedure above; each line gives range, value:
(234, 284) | 2.61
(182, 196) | 2.78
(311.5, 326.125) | 2.67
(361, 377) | 3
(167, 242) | 2.62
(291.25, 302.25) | 2.5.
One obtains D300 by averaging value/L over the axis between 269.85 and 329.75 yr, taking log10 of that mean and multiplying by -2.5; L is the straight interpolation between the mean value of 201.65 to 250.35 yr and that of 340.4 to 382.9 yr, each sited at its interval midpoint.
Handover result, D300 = 0.07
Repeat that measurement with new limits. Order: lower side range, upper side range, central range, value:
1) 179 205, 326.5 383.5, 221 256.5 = 0.13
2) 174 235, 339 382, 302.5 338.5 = 0.07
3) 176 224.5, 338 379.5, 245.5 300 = 0.07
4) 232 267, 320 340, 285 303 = 0.09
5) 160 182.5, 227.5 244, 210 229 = 0.05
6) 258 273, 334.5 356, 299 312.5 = 0.15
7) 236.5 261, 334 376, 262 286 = 0.03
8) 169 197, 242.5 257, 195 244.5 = 0.07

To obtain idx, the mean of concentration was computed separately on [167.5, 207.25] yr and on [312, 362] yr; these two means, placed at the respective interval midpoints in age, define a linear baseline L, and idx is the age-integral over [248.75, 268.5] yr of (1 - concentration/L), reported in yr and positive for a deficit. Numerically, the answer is 0.3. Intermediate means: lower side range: 2.77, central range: 2.74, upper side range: 2.8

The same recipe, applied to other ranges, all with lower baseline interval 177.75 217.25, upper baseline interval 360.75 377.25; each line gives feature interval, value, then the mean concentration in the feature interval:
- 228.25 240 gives 1.5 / 2.42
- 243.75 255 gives 0.7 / 2.63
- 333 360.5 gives 0.8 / 2.87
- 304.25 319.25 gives 2.1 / 2.5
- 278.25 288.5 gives 1.1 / 2.56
